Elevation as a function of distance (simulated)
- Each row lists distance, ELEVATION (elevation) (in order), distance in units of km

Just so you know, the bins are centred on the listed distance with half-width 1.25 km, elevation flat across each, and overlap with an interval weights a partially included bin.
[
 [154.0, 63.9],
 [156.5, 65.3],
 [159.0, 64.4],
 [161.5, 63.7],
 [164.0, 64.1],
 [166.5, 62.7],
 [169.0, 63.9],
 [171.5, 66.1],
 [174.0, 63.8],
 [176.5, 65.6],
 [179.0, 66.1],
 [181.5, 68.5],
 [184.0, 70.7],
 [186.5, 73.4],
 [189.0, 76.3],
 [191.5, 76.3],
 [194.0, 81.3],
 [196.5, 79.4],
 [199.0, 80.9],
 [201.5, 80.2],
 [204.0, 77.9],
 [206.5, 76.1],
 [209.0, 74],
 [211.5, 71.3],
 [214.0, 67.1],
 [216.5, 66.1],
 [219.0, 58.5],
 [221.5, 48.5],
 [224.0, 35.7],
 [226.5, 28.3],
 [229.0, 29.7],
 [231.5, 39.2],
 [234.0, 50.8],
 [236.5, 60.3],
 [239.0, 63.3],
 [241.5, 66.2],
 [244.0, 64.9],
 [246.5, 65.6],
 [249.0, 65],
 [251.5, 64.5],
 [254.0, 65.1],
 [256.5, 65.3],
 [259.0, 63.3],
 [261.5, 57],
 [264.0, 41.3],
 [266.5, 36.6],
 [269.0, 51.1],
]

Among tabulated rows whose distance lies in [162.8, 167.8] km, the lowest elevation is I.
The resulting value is 62.7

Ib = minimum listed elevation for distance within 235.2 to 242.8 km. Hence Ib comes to 60.3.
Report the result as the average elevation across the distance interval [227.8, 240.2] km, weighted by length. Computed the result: 48.7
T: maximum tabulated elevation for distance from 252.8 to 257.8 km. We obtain 65.3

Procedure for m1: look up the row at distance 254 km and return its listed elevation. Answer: 65.1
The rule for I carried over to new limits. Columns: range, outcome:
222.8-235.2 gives 28.3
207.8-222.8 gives 48.5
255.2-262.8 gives 57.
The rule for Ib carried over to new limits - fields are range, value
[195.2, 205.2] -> 77.9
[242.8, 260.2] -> 63.3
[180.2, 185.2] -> 68.5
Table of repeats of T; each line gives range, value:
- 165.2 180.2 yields 66.1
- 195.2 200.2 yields 80.9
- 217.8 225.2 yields 58.5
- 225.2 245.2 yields 66.2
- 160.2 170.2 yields 64.1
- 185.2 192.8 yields 76.3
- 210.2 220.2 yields 71.3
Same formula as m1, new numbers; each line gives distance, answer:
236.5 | 60.3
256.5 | 65.3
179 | 66.1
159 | 64.4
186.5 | 73.4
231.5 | 39.2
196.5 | 79.4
